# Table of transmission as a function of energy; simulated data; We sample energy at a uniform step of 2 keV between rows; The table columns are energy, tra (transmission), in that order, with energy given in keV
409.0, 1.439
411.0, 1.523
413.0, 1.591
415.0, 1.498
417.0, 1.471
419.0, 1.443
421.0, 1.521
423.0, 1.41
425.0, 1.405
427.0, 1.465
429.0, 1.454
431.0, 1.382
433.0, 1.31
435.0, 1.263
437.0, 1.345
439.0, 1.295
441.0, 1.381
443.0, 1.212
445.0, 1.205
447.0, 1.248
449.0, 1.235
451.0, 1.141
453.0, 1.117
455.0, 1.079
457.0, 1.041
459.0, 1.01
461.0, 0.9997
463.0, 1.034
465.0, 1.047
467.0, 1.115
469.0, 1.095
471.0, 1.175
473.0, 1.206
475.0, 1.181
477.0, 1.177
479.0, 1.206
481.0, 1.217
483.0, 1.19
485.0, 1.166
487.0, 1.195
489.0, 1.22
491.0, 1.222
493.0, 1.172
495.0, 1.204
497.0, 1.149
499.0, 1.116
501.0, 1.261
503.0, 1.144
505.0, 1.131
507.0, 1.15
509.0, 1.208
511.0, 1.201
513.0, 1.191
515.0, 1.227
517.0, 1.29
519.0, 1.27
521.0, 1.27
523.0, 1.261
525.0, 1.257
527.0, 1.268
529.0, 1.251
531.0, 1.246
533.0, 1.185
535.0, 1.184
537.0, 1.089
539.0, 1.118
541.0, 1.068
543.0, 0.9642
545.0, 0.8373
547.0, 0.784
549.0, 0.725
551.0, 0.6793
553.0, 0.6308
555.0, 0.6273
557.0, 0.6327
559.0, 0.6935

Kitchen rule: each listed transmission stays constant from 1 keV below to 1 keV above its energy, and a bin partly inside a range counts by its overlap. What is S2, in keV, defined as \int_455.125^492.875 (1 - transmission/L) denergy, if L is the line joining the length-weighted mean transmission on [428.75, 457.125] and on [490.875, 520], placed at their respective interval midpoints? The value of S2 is 2.6 keV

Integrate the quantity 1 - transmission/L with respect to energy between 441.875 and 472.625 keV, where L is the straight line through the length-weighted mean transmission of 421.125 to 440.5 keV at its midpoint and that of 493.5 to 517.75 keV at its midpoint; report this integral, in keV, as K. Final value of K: 4.5 keV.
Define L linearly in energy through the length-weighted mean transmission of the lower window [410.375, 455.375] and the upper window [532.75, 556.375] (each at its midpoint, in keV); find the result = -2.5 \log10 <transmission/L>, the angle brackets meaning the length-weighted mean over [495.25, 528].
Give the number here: -0.18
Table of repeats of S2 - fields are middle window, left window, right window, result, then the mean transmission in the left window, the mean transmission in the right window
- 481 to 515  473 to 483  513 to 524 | 1.14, 1.2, 1.26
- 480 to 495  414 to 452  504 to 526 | 0.81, 1.35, 1.22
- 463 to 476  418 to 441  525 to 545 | 1.67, 1.39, 1.14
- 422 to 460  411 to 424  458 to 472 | 0.63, 1.49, 1.07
